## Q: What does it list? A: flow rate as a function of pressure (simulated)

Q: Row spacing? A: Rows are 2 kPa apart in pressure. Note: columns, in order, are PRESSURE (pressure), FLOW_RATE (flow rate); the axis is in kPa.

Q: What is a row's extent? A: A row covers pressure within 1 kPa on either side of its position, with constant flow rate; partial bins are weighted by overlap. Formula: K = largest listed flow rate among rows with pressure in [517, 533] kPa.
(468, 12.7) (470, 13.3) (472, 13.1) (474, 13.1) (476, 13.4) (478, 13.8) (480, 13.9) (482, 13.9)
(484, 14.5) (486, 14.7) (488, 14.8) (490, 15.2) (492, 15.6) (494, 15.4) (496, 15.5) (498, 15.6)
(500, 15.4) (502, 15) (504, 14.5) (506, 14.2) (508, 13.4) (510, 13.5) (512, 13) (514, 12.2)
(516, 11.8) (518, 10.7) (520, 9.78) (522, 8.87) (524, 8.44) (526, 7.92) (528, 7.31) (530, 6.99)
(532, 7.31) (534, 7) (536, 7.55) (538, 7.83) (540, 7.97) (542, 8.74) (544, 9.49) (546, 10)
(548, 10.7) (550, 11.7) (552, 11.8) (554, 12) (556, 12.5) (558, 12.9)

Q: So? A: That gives 10.7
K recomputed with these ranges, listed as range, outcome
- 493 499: 15.6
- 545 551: 11.7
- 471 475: 13.1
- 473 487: 14.7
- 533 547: 10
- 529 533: 7.31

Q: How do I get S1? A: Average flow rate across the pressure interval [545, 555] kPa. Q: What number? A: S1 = 11.2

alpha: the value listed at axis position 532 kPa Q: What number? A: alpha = 7.31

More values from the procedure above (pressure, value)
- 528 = 7.31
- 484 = 14.5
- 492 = 15.6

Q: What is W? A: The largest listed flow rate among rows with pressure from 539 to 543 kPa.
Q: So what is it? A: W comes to 8.74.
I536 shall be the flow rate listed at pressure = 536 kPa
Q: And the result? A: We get 7.55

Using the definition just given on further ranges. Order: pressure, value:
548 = 10.7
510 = 13.5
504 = 14.5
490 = 15.2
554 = 12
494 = 15.4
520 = 9.78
